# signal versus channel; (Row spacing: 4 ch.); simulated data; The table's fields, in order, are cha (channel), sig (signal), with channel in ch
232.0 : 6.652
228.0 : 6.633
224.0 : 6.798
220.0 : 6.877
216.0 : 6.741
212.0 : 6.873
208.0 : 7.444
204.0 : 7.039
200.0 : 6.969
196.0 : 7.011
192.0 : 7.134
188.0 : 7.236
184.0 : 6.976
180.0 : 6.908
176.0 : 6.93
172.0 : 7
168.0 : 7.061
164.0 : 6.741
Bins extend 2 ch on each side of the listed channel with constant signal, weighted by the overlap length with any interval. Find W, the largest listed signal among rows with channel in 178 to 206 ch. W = 7.236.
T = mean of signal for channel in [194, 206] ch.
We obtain 7.01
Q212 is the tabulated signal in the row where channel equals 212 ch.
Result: 6.873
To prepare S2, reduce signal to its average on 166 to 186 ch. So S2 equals 6.97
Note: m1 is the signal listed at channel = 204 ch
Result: 7.039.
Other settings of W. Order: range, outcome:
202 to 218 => 7.444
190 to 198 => 7.134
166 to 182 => 7.061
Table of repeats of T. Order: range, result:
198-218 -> 7.01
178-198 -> 7.05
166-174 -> 7.03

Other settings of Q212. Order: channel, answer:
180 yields 6.908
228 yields 6.633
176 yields 6.93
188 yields 7.236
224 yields 6.798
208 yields 7.444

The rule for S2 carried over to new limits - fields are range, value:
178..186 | 6.94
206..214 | 7.16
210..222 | 6.83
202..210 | 7.24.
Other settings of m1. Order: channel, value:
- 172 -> 7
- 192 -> 7.134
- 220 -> 6.877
